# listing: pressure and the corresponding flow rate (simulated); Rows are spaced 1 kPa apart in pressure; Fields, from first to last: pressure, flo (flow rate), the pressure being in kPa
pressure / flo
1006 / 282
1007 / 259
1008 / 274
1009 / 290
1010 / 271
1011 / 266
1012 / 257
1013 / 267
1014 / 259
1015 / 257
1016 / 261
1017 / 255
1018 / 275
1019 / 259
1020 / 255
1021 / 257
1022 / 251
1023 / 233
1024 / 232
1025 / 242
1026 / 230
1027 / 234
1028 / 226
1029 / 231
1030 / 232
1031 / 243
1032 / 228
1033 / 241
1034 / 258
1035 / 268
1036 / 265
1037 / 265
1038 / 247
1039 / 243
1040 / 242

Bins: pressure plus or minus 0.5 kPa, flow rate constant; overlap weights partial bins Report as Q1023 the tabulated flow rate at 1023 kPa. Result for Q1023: 233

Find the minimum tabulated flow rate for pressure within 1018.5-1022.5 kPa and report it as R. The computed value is 251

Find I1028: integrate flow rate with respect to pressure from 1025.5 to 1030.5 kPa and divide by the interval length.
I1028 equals 231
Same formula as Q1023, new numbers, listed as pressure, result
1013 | 267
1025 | 242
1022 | 251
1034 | 258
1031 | 243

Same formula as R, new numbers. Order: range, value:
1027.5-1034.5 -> 226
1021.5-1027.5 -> 230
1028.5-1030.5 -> 231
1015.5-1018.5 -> 255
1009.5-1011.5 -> 266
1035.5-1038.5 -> 247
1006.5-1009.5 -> 259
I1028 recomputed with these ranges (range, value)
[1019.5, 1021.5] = 256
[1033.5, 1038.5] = 261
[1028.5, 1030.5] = 232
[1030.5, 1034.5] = 242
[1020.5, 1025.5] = 243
